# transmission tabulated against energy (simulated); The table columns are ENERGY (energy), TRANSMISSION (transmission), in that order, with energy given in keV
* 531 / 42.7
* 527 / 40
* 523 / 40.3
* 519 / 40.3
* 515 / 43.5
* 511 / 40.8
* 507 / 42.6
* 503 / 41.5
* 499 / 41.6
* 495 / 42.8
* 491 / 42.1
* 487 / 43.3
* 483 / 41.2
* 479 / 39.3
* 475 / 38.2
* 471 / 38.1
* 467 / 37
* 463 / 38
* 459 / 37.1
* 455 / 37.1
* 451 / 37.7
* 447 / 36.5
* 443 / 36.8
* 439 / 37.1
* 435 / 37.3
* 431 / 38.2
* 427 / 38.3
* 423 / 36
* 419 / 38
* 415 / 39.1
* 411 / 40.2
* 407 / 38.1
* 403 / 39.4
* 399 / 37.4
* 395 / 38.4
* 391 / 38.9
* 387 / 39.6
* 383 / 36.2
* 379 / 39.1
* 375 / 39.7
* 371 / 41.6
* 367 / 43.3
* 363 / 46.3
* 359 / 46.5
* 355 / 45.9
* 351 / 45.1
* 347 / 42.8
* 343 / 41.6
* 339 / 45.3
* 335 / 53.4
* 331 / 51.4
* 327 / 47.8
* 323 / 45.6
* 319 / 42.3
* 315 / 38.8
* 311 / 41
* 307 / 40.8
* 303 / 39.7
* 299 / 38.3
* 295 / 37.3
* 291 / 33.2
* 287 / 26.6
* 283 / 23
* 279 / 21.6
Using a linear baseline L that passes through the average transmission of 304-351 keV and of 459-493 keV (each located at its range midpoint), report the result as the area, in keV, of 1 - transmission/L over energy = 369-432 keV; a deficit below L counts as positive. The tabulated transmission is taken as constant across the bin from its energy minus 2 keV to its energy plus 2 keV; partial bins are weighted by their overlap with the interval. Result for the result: 5.1 keV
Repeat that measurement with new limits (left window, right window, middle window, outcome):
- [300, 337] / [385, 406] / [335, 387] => -2.25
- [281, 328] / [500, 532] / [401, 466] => 3.51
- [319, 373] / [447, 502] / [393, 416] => 2.21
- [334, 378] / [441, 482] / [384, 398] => 1.16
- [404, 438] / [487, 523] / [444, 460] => 0.99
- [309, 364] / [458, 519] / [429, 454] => 2.81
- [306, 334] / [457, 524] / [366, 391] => 1.95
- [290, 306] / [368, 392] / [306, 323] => -1.49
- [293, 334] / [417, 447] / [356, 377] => -1.75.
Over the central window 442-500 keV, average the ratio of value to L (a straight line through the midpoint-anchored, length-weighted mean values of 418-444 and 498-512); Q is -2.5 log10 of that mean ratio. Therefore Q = 0.017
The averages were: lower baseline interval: 37.4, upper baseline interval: 41.7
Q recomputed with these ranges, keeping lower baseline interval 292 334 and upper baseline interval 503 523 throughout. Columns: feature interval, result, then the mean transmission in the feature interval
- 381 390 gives 0.110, 38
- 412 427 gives 0.109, 37.9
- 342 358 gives -0.049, 44.2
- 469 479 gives 0.092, 38.4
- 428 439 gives 0.115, 37.7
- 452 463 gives 0.124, 37.3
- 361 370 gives -0.057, 44.4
